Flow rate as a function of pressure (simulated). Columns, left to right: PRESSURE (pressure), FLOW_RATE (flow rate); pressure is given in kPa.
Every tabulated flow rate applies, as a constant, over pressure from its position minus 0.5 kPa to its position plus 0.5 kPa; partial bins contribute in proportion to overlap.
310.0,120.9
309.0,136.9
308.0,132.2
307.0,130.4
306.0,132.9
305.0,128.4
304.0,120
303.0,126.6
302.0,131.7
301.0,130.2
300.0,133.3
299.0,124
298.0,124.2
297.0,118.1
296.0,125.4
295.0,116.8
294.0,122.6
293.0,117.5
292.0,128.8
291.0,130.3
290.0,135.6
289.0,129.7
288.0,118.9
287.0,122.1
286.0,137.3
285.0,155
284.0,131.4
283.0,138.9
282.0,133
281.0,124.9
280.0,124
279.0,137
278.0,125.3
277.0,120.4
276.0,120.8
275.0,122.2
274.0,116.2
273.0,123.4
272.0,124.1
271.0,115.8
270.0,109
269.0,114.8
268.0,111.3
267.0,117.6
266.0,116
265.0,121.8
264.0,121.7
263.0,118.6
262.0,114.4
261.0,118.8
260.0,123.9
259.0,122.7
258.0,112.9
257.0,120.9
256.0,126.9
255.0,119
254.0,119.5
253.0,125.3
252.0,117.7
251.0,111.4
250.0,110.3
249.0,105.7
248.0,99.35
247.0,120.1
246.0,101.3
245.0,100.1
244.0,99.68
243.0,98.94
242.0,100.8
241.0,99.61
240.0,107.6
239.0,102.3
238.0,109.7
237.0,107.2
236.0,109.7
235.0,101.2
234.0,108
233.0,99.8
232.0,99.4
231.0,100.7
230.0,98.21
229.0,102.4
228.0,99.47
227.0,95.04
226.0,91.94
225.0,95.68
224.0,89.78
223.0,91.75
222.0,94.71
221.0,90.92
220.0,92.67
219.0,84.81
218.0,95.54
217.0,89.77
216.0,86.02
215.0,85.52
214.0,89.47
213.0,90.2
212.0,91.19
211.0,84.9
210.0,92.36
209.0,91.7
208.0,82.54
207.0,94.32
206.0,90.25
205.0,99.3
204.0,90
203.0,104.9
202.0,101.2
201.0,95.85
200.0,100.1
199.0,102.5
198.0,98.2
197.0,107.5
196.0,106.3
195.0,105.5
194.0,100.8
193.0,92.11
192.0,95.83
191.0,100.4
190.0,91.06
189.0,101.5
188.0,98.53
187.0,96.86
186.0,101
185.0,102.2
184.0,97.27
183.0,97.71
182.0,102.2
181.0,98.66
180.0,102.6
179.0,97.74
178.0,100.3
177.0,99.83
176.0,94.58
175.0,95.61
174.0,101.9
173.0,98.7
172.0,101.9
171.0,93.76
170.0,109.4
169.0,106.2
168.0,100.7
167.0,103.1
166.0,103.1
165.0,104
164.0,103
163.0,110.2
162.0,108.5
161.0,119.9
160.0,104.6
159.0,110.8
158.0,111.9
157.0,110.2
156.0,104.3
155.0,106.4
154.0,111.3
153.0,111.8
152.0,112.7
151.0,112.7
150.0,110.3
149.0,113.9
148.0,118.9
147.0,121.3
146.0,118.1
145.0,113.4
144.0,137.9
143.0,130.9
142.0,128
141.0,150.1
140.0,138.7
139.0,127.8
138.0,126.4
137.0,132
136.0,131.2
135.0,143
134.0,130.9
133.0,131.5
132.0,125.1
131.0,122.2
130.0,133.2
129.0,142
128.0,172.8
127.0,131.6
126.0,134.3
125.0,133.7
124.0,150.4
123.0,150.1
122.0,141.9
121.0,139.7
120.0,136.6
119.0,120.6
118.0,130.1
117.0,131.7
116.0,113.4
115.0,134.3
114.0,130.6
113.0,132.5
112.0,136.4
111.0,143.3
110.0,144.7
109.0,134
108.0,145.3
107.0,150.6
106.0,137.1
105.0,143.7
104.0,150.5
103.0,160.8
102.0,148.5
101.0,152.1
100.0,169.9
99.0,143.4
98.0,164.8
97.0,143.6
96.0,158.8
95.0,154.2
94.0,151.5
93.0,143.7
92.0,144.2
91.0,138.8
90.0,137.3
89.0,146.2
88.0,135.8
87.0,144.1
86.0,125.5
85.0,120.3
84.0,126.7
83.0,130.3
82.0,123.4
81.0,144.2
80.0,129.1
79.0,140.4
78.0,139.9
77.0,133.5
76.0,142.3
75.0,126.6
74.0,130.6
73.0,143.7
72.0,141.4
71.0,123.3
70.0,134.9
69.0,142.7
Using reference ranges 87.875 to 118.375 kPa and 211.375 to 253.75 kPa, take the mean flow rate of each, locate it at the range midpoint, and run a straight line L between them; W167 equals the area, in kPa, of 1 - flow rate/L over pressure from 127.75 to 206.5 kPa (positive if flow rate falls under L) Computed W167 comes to 7.80 kPa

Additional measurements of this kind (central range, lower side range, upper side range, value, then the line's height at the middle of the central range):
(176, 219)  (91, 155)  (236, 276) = 9.5 kPa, 123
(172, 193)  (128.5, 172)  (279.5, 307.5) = 3.8 kPa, 120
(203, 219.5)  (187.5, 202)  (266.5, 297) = 2.2 kPa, 105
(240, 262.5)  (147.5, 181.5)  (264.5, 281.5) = 1.0 kPa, 117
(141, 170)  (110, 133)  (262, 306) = 4.5 kPa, 134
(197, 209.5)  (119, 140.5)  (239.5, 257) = 2.5 kPa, 120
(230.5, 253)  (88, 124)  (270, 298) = 4.3 kPa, 130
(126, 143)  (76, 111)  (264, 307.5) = 0.5 kPa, 139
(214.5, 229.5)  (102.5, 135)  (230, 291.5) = 3.7 kPa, 123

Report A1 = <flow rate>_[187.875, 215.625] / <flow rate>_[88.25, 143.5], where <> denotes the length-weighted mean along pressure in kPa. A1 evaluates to 0.7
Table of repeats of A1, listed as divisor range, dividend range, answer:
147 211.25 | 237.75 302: 1.17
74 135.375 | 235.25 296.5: 0.85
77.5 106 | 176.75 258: 0.70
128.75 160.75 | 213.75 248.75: 0.80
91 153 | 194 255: 0.73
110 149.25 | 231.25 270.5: 0.84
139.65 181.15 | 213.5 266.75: 0.95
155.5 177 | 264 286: 1.19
